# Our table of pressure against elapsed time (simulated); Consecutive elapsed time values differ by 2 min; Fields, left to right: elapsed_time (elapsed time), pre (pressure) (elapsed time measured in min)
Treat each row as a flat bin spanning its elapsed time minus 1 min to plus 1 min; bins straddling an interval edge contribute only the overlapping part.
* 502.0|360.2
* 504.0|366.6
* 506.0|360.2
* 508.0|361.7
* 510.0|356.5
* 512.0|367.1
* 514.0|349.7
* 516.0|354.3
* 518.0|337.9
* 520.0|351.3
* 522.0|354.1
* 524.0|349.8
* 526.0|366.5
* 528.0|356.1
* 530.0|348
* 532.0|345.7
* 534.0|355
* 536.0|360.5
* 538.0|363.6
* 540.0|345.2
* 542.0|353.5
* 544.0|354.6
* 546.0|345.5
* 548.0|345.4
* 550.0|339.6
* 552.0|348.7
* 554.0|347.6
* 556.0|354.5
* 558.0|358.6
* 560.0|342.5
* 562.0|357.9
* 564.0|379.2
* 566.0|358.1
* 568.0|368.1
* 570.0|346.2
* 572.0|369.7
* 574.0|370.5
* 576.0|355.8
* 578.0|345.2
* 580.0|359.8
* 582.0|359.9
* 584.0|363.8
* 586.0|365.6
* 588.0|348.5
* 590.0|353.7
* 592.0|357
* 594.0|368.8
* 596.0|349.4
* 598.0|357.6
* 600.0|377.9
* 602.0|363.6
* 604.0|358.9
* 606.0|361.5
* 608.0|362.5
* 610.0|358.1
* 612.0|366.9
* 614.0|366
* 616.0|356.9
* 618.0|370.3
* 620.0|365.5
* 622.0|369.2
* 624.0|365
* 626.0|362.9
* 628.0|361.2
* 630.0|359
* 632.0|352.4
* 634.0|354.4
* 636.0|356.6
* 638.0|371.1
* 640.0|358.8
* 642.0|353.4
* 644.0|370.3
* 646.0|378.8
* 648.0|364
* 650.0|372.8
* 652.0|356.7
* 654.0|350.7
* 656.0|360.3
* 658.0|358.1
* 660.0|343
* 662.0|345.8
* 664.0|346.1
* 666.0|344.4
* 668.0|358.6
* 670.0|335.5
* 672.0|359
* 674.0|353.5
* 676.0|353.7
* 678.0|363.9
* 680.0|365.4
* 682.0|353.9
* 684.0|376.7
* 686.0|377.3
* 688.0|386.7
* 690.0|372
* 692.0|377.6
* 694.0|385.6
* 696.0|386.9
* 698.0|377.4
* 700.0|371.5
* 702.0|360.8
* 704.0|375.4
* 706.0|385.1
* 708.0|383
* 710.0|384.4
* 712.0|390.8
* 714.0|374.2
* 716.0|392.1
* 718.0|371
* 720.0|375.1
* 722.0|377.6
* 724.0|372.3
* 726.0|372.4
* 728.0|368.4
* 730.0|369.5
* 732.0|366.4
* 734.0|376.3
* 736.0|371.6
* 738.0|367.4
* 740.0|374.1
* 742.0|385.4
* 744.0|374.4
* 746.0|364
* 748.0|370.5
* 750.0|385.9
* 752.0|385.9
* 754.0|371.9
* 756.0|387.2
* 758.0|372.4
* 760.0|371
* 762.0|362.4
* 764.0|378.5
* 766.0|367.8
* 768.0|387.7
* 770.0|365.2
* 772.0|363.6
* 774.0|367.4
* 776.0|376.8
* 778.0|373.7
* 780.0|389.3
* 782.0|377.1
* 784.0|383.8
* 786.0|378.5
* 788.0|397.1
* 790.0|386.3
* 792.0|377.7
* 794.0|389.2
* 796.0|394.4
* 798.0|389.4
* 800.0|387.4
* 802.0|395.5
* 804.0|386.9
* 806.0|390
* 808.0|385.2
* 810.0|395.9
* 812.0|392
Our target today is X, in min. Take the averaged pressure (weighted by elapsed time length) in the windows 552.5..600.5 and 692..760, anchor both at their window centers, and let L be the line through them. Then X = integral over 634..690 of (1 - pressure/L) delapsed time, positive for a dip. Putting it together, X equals 1.4 min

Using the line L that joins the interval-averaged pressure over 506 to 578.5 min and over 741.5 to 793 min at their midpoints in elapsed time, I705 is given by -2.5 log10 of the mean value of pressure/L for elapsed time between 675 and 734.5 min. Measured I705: -0.01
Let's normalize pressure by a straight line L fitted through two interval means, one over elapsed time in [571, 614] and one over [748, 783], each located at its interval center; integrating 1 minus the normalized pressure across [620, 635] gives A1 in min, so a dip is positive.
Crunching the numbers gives 0.1 min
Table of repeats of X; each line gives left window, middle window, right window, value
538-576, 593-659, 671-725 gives 0.4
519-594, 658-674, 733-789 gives 0.8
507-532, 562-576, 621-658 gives -0.3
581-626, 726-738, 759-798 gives 0.1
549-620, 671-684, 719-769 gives 0.3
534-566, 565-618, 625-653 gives -0.5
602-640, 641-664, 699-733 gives 0.5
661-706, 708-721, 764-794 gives -0.4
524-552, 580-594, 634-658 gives -0.1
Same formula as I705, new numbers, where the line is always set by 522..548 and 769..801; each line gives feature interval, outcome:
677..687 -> 0.01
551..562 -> 0.01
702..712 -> -0.02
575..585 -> 0.00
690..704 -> -0.01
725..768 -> 0.01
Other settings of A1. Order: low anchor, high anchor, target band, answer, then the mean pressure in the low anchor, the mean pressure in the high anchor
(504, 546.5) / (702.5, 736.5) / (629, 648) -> 0.3 min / 355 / 377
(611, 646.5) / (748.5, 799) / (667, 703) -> 0.2 min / 363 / 379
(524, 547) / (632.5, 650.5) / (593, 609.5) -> -0.1 min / 354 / 364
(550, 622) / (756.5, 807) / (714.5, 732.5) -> 0.0 min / 360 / 380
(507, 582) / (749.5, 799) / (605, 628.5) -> -0.1 min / 355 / 379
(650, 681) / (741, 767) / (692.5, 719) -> -1.2 min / 354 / 375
